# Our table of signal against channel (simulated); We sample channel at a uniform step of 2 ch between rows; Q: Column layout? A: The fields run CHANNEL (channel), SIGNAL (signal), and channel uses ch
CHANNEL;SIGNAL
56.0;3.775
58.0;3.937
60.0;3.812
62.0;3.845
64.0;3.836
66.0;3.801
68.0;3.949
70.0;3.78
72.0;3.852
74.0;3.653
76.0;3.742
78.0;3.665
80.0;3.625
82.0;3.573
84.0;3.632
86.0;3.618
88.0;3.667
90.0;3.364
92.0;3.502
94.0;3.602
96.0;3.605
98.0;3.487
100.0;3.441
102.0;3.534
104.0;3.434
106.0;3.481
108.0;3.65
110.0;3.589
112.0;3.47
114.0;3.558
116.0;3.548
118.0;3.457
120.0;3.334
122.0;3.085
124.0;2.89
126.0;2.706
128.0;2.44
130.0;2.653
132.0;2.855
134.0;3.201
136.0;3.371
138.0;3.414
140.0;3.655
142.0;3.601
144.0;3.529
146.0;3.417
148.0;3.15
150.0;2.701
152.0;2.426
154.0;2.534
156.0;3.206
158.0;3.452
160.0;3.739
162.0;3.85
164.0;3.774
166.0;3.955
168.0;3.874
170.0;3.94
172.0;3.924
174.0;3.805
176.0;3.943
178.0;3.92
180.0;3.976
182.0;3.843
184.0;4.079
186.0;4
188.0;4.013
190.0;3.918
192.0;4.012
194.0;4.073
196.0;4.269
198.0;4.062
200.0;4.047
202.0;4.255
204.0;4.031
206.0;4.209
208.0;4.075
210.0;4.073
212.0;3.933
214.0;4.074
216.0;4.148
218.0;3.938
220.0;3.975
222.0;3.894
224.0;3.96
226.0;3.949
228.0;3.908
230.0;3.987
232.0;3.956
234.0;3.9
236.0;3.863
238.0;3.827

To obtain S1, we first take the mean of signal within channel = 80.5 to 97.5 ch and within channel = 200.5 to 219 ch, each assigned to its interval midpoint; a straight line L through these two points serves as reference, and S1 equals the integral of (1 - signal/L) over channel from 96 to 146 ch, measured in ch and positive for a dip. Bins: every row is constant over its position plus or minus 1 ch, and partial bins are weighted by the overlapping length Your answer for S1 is 5.2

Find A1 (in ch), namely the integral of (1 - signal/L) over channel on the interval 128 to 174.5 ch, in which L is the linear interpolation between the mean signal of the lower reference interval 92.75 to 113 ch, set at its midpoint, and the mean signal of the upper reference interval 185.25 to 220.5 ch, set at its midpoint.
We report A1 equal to 5.2 ch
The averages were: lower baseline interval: 3.53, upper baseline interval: 4.06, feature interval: 3.37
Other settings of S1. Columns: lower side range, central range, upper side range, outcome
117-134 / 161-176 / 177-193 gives -0.8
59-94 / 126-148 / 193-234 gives 3.8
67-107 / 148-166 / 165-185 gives 2.9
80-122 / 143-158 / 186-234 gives 2.9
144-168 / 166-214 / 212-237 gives -4.9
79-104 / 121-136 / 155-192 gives 3.3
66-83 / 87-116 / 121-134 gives -2.4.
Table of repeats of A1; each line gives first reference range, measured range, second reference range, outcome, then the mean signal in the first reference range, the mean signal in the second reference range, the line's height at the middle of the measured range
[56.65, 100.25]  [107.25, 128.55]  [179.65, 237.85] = 2.94 ch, 3.69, 4.01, 3.78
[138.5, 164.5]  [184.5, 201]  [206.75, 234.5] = -1.51 ch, 3.3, 3.99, 3.71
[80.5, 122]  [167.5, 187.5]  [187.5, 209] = 0.17 ch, 3.52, 4.09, 3.97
